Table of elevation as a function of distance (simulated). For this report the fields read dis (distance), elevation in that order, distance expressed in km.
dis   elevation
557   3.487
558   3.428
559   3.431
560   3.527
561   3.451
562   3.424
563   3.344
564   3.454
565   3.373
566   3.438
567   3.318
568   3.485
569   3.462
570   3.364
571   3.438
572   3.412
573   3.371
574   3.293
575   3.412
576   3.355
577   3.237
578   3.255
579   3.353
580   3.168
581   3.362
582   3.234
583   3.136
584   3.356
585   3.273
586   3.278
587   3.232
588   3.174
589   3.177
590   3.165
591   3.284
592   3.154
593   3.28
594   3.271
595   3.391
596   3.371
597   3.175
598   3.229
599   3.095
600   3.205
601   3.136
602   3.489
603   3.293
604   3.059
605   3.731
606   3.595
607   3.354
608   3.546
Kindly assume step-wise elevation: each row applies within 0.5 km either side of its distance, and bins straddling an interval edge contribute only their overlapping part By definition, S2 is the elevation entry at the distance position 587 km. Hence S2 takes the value 3.232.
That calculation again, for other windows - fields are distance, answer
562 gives 3.424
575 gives 3.412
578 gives 3.255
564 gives 3.454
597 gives 3.175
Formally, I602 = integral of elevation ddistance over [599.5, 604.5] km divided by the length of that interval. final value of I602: 3.24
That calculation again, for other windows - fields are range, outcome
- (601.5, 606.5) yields 3.43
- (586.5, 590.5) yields 3.19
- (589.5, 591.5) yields 3.22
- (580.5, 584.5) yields 3.27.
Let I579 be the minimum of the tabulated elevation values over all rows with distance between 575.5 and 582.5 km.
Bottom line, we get 3.168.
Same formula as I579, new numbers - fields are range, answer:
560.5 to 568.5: 3.318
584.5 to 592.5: 3.154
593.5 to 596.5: 3.271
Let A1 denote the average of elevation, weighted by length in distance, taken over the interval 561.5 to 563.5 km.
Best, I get 3.38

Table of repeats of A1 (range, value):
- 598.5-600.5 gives 3.15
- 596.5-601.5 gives 3.17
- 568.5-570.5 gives 3.41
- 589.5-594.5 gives 3.23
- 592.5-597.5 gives 3.3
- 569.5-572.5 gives 3.4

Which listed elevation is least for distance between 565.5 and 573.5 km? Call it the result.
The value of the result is 3.318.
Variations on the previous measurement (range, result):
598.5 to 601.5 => 3.095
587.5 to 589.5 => 3.174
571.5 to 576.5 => 3.293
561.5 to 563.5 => 3.344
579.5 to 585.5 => 3.136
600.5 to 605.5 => 3.059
